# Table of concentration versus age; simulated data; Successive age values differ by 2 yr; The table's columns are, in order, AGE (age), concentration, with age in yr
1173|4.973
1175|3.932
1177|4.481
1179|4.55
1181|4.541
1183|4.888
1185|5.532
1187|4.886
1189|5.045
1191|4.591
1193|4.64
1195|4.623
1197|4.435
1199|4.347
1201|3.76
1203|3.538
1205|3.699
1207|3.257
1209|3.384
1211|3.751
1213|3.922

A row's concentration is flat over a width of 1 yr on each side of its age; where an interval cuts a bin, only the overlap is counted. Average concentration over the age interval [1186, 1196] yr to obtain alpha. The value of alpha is 4.76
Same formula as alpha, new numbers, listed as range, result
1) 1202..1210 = 3.47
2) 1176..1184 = 4.62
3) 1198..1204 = 3.88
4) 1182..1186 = 5.21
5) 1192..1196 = 4.63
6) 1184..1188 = 5.21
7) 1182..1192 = 4.99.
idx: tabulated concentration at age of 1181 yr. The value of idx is 4.541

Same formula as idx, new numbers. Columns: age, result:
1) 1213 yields 3.922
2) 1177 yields 4.481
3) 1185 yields 5.532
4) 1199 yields 4.347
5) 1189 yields 5.045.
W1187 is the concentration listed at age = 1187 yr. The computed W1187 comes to 4.886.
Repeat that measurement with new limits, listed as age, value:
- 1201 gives 3.76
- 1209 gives 3.384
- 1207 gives 3.257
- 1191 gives 4.591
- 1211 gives 3.751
